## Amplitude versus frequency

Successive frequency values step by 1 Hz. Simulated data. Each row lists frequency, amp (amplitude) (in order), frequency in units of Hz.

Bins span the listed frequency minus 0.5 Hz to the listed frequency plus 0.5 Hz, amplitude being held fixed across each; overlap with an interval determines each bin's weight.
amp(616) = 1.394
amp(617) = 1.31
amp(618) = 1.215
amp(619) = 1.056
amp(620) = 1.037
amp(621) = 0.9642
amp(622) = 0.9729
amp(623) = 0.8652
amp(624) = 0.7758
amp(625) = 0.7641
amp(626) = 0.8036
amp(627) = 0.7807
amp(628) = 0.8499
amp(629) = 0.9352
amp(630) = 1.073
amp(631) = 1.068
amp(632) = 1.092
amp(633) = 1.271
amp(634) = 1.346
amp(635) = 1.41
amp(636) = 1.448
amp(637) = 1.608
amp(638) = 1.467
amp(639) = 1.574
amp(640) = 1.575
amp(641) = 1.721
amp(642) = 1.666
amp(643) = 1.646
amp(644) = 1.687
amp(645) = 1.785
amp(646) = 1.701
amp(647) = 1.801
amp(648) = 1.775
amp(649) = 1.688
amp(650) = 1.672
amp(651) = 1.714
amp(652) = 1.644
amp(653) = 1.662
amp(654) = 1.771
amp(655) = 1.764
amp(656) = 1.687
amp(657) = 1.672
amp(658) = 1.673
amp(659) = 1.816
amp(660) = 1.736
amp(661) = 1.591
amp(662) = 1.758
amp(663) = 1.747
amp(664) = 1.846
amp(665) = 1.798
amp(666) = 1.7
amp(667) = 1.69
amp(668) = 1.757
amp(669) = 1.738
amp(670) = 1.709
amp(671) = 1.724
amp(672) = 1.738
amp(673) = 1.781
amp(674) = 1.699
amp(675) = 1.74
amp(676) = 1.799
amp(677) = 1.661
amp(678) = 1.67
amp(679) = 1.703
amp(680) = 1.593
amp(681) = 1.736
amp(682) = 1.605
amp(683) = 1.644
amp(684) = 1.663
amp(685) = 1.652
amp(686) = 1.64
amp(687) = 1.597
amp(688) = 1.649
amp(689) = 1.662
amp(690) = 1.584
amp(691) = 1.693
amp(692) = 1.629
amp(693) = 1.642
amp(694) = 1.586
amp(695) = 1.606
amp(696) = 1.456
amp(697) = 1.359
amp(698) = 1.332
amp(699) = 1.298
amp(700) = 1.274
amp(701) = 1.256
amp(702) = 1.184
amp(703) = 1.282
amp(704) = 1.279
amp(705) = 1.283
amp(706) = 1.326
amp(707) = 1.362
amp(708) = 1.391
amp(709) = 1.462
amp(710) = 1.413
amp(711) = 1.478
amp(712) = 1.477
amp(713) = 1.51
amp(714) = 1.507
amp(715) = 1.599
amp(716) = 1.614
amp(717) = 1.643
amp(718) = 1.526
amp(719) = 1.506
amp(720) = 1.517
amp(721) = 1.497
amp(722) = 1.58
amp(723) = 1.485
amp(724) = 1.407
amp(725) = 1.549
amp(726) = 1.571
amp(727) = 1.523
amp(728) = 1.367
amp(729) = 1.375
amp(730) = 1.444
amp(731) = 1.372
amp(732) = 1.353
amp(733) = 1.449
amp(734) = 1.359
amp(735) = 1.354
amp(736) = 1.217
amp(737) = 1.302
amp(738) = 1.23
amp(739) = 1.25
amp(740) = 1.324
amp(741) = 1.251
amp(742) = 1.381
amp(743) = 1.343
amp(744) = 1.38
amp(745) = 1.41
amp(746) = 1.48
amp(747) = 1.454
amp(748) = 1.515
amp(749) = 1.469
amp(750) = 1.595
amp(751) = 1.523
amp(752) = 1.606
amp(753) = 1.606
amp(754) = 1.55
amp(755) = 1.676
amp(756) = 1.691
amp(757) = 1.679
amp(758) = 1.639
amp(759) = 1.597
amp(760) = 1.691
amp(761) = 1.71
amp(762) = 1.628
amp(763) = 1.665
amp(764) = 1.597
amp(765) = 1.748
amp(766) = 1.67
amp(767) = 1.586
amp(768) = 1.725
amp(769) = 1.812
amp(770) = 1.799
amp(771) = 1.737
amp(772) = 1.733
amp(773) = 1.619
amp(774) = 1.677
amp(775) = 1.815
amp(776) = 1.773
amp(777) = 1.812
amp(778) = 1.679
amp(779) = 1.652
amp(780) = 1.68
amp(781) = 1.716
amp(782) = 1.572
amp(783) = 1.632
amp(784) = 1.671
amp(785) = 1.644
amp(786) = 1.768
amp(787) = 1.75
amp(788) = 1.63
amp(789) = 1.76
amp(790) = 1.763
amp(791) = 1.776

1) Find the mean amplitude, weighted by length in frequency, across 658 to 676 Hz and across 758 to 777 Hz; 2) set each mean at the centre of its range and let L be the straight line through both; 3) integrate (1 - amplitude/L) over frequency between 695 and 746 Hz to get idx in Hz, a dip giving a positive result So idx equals 9.3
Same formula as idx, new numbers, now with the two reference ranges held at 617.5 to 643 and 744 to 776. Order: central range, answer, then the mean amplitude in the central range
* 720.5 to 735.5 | 0.75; 1.45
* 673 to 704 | -4.05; 1.56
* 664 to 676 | -3.82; 1.74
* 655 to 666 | -3.79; 1.73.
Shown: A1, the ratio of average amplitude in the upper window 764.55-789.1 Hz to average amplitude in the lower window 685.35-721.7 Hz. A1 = 1.15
